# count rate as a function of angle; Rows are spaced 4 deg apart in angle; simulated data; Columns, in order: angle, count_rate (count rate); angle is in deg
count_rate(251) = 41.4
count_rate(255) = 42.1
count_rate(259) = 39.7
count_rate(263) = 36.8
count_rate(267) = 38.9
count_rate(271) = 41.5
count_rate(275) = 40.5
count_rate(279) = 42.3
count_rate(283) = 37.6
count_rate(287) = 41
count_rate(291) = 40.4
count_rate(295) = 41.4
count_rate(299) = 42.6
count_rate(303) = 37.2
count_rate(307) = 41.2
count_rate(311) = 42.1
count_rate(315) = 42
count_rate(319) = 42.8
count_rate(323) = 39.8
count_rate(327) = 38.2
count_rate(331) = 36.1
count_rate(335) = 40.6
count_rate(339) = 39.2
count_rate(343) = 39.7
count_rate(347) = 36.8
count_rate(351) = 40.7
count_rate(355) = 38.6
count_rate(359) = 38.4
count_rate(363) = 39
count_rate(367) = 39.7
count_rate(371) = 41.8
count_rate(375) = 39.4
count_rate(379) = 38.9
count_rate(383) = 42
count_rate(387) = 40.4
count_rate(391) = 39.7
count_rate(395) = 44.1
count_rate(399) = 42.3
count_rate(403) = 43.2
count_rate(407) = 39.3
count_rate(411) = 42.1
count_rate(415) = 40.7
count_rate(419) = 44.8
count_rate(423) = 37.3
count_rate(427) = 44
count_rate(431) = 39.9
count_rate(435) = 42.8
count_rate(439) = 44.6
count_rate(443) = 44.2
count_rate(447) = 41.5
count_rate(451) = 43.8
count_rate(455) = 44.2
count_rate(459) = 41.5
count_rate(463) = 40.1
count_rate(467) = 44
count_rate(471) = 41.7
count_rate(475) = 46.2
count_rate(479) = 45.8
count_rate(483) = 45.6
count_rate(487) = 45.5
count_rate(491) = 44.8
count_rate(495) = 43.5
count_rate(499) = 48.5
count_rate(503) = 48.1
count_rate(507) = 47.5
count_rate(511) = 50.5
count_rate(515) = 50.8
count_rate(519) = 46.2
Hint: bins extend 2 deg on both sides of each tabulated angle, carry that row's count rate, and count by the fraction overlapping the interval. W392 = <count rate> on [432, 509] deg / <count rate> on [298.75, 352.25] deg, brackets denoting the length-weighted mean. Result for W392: 1.1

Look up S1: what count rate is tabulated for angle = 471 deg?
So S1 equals 41.7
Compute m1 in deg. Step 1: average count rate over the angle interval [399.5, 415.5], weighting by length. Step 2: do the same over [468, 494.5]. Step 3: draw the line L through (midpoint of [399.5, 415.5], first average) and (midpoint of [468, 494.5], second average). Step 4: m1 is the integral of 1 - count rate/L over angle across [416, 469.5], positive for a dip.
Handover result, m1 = 0.7 deg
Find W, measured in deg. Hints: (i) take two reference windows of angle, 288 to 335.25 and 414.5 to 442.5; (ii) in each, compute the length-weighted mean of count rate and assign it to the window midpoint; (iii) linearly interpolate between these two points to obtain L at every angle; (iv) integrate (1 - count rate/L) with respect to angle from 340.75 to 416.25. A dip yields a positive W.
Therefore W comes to 1.96 deg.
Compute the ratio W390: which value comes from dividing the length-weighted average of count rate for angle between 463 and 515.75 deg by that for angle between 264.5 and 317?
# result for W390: 1.13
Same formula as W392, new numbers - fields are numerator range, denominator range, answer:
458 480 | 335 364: 1.11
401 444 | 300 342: 1.05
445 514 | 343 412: 1.11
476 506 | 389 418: 1.10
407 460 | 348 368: 1.08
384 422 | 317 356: 1.06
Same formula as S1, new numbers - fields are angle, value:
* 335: 40.6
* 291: 40.4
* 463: 40.1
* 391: 39.7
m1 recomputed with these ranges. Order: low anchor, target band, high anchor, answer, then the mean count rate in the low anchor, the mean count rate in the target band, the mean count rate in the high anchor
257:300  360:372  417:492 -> 0.53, 40.2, 39.9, 43.3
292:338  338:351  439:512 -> 0.73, 40.3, 38.8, 44.7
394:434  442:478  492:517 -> 1.49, 41.7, 43.1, 48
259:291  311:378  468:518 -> 3.71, 39.8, 39.6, 46.5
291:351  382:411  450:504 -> 0.40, 40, 41.6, 44.5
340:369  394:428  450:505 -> -0.27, 39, 41.9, 44.5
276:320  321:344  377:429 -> 1.22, 40.9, 38.9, 41.4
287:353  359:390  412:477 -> 0.85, 40.1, 40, 42.6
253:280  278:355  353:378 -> -0.39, 40.2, 40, 39.5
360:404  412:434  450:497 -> 0.40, 40.8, 41.4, 43.9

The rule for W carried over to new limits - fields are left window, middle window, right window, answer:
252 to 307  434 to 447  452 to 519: 0.2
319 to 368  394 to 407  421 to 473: -0.5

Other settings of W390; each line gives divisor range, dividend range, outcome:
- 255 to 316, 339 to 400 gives 0.99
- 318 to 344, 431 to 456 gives 1.10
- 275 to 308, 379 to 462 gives 1.04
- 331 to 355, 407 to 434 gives 1.06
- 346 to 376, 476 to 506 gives 1.17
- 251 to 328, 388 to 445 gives 1.04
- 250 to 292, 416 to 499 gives 1.08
